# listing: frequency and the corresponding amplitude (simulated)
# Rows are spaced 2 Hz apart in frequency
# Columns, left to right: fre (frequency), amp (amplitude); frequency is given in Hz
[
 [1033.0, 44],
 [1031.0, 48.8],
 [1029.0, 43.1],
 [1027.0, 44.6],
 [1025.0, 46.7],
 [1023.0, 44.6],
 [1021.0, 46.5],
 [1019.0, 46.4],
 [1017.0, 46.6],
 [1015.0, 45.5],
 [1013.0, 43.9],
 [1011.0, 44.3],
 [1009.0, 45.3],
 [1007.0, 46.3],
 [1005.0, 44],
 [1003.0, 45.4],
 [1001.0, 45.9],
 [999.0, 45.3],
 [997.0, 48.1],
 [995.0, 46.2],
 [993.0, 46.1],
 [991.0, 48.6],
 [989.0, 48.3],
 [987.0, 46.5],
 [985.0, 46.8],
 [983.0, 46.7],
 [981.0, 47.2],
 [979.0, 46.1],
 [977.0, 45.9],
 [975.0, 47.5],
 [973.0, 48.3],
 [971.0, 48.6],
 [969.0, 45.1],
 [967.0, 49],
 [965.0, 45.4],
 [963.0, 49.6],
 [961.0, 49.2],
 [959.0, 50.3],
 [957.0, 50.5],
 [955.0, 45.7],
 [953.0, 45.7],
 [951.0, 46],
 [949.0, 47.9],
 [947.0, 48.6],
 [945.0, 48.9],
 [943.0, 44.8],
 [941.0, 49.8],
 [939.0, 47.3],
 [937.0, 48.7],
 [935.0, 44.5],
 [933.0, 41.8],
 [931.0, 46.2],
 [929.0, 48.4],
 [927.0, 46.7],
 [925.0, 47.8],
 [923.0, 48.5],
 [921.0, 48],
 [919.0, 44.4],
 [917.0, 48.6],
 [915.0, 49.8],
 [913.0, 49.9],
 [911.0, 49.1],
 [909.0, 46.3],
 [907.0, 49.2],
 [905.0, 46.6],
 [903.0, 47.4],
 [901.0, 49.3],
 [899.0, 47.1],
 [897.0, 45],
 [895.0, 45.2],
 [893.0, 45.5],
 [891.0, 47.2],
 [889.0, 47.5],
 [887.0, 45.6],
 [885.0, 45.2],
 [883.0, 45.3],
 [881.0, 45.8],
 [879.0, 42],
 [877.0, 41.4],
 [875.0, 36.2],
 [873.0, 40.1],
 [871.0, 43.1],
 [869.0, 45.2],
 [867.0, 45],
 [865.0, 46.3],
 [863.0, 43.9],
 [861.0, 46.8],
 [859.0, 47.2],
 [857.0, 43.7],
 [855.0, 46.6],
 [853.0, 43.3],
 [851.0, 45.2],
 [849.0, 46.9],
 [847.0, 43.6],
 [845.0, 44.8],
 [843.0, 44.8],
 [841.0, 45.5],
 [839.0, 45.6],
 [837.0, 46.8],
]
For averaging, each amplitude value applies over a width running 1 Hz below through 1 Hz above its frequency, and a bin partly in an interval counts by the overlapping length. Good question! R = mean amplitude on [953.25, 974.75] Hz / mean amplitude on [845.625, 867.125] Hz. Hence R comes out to 1.1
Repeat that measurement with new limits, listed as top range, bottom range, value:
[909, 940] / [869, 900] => 1.07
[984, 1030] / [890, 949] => 0.97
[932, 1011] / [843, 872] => 1.04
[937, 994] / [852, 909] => 1.05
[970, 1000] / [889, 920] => 0.99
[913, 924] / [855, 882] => 1.10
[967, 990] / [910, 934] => 0.99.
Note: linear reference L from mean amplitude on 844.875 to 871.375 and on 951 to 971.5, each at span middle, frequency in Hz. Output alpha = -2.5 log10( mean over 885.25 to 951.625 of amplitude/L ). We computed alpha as -0.01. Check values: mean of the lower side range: 45.2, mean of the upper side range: 47.8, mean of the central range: 47.2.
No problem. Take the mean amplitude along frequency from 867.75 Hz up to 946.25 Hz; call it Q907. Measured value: 46.1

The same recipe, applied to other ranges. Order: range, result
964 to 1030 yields 46.2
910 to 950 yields 47.5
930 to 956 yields 46.6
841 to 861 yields 45.2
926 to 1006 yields 47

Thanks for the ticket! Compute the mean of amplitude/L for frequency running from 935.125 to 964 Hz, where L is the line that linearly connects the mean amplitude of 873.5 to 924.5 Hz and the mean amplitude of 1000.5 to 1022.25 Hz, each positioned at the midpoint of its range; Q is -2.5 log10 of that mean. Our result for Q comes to -0.05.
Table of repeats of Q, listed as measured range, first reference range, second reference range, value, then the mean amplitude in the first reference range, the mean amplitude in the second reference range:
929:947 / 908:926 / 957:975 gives 0.03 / 48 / 48.3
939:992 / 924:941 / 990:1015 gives -0.03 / 46.6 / 45.8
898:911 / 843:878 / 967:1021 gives -0.07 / 44.1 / 46.4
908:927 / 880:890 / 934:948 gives -0.03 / 45.9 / 47.5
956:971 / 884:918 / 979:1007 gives -0.04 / 47.3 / 46.5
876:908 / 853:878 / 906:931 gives 0.00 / 43.8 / 48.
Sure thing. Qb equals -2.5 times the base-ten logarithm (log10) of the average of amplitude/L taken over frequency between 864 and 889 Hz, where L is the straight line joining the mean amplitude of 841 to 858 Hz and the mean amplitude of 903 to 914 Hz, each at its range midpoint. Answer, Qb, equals 0.07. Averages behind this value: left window 44.9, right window 48.1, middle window 43.6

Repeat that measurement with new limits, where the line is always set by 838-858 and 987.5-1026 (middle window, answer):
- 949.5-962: -0.051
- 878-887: 0.013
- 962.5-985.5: -0.031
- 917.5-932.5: -0.036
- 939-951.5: -0.049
